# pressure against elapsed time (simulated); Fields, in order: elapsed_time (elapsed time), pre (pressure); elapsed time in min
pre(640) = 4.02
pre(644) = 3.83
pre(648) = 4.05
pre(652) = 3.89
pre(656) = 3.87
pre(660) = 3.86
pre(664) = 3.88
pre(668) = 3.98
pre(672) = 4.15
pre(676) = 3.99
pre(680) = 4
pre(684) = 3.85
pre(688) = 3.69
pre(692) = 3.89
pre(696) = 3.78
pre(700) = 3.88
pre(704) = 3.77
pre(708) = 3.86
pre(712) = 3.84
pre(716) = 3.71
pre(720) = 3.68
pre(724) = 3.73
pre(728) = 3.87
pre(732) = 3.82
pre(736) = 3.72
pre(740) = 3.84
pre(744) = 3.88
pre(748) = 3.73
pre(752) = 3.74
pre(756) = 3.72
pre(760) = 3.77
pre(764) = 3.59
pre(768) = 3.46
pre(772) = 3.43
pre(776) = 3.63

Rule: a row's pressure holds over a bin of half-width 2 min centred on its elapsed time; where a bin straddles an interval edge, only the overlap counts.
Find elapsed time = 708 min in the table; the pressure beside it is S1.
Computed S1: 3.86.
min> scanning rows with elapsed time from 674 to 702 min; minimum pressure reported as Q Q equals 3.69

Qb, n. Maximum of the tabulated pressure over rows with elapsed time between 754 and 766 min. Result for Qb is 3.77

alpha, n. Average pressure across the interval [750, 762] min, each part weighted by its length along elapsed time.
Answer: 3.74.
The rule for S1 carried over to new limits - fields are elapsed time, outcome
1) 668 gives 3.98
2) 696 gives 3.78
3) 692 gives 3.89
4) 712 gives 3.84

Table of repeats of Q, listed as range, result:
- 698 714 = 3.77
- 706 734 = 3.68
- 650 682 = 3.86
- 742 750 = 3.73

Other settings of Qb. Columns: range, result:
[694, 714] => 3.88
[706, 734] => 3.87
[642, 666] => 4.05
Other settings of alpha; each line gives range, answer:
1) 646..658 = 3.94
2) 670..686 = 4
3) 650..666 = 3.88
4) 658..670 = 3.91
